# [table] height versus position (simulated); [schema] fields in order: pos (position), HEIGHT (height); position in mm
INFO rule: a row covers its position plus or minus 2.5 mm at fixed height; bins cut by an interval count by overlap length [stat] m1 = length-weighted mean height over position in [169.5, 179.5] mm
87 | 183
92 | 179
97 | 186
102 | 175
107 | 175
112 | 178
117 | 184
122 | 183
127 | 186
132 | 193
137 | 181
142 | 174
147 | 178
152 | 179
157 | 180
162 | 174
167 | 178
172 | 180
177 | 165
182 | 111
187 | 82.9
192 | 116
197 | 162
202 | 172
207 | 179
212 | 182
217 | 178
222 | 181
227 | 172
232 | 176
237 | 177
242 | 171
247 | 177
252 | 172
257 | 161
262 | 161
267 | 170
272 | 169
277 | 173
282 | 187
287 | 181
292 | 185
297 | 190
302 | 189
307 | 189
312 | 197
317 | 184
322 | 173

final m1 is 172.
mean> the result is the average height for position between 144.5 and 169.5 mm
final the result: 178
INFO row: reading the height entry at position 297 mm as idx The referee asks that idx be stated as 190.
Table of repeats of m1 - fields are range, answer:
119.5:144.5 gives 183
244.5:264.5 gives 168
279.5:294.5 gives 184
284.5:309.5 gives 187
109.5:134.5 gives 185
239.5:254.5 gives 173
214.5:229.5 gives 177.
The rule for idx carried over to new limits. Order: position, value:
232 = 176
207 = 179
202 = 172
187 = 82.9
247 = 177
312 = 197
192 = 116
